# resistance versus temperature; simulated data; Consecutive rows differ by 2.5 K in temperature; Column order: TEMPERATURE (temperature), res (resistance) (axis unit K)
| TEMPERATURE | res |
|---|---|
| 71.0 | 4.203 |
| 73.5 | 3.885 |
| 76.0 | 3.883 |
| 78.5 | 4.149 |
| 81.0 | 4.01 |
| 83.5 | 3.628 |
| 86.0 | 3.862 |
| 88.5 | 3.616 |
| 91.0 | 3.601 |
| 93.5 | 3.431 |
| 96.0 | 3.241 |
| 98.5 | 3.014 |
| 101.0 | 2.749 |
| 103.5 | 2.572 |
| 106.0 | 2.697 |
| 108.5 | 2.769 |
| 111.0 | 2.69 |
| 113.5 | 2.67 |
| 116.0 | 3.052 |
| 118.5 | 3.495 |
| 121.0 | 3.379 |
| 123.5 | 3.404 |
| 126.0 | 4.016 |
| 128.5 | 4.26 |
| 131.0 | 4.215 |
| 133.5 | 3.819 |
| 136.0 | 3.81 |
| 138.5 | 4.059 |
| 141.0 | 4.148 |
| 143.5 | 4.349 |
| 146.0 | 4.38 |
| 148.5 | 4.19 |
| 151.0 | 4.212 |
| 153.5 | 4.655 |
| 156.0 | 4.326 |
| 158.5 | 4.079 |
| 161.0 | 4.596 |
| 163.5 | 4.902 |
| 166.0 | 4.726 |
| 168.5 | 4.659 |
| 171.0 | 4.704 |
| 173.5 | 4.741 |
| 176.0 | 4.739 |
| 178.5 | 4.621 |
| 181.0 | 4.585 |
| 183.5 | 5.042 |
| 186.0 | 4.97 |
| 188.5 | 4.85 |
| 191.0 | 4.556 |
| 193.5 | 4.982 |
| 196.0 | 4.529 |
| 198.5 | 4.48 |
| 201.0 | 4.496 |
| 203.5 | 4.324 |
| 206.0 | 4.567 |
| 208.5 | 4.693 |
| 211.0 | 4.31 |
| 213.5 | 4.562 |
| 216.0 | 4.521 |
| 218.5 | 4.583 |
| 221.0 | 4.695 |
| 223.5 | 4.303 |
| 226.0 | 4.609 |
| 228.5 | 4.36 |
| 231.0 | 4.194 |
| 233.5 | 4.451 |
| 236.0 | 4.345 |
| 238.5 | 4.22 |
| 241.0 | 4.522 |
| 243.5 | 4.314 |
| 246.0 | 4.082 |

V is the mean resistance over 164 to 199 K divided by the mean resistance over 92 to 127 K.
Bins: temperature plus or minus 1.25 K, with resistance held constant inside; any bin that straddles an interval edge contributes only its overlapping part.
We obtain 1.5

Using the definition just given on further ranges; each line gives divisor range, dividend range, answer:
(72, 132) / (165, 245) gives 1.33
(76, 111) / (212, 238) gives 1.34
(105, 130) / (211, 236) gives 1.37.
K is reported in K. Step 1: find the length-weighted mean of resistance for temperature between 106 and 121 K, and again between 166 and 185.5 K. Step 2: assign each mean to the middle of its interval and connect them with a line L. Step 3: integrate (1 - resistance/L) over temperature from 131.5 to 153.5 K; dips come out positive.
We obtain -2.16 K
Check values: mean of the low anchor 2.95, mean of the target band 4.15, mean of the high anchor 4.74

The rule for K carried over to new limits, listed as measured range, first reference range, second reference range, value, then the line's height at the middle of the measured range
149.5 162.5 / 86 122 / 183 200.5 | -1.0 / 4.08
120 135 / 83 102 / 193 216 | -0.4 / 3.75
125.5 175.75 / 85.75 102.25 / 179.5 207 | -3.2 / 4.09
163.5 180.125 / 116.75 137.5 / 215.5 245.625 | -2.7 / 4.06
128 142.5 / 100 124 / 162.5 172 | -1.4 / 3.7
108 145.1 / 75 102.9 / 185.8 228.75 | 2.3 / 3.87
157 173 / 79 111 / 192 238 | -2.5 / 3.98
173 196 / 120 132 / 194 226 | -2.4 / 4.32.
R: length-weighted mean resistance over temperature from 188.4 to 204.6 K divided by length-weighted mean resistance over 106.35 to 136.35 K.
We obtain 1.3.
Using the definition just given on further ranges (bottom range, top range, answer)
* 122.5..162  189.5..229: 1.09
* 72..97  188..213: 1.22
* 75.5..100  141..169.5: 1.23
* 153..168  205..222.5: 1.00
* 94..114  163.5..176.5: 1.67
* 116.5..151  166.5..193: 1.20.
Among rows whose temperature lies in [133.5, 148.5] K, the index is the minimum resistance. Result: 3.81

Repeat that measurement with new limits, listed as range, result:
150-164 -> 4.079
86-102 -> 2.749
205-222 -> 4.31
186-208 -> 4.324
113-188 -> 2.67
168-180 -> 4.621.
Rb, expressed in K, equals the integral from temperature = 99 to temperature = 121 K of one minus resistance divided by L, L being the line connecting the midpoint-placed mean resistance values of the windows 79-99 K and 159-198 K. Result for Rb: 5.6 K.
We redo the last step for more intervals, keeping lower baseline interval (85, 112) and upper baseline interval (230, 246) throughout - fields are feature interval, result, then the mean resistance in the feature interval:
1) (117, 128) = -1.0 K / 3.61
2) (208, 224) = -1.5 K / 4.53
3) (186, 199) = -2.6 K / 4.72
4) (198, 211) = -1.5 K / 4.49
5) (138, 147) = -1.9 K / 4.24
